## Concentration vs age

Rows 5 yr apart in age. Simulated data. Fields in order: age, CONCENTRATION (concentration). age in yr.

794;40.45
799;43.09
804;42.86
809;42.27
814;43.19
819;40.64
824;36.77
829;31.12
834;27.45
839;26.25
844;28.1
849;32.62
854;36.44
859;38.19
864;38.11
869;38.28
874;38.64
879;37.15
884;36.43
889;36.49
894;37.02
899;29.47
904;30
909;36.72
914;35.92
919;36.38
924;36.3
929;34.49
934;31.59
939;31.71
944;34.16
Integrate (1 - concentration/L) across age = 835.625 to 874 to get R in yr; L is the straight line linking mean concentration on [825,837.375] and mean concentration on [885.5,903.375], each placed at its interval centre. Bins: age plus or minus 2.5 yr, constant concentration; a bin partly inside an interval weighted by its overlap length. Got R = -3.2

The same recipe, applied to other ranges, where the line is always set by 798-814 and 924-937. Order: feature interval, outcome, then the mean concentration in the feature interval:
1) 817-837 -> 3.7 yr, 33.6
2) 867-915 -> 1.3 yr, 35.6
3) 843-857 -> 2.3 yr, 33.1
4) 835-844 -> 3.0 yr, 27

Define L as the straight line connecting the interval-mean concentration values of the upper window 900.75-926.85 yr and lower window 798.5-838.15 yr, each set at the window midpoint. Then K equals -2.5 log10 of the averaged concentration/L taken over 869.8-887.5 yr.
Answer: -0.04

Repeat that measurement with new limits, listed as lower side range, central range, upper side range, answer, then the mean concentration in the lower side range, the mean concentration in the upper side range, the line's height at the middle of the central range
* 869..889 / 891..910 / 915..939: 0.09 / 37.4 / 34.5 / 36.1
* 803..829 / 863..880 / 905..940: -0.02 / 40.1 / 34.7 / 37.3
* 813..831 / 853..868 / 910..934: -0.03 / 37.7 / 35.4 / 36.8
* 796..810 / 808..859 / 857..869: 0.18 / 42.7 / 38.2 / 40.4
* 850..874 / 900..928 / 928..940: -0.03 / 37.5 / 32.5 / 33.9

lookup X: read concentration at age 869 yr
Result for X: 38.28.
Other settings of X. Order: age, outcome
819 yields 40.64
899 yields 29.47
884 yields 36.43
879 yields 37.15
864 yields 38.11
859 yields 38.19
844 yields 28.1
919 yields 36.38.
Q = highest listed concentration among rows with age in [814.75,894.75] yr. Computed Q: 40.64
